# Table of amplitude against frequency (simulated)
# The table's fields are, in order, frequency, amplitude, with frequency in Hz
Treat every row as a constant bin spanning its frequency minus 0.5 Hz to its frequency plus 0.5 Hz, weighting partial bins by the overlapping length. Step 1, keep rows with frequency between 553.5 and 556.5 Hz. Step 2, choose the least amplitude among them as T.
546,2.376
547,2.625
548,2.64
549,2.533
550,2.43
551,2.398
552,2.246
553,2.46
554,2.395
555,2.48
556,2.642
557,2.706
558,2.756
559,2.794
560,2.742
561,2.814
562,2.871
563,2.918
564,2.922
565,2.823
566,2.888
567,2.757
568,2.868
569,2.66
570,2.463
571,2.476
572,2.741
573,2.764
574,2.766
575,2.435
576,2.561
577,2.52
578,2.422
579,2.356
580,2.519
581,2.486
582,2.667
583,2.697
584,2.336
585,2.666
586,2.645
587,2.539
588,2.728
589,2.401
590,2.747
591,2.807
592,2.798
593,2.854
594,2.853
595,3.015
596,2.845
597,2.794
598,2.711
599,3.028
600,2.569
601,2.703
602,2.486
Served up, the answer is 2.395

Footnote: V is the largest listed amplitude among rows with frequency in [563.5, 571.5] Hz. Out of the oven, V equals 2.922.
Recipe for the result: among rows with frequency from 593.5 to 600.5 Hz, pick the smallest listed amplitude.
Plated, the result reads 2.569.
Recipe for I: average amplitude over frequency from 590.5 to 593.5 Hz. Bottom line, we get 2.82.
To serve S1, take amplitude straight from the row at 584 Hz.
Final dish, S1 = 2.336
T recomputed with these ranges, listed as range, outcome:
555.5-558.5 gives 2.642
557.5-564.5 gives 2.742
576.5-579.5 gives 2.356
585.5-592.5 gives 2.401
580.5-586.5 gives 2.336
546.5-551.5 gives 2.398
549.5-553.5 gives 2.246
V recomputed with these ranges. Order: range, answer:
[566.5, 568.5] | 2.868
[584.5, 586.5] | 2.666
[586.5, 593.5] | 2.854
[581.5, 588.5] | 2.728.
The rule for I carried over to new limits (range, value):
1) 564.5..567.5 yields 2.82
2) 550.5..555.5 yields 2.4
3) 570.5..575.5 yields 2.64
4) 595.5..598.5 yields 2.78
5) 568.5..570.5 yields 2.56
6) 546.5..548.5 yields 2.63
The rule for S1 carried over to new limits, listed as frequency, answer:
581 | 2.486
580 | 2.519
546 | 2.376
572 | 2.741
